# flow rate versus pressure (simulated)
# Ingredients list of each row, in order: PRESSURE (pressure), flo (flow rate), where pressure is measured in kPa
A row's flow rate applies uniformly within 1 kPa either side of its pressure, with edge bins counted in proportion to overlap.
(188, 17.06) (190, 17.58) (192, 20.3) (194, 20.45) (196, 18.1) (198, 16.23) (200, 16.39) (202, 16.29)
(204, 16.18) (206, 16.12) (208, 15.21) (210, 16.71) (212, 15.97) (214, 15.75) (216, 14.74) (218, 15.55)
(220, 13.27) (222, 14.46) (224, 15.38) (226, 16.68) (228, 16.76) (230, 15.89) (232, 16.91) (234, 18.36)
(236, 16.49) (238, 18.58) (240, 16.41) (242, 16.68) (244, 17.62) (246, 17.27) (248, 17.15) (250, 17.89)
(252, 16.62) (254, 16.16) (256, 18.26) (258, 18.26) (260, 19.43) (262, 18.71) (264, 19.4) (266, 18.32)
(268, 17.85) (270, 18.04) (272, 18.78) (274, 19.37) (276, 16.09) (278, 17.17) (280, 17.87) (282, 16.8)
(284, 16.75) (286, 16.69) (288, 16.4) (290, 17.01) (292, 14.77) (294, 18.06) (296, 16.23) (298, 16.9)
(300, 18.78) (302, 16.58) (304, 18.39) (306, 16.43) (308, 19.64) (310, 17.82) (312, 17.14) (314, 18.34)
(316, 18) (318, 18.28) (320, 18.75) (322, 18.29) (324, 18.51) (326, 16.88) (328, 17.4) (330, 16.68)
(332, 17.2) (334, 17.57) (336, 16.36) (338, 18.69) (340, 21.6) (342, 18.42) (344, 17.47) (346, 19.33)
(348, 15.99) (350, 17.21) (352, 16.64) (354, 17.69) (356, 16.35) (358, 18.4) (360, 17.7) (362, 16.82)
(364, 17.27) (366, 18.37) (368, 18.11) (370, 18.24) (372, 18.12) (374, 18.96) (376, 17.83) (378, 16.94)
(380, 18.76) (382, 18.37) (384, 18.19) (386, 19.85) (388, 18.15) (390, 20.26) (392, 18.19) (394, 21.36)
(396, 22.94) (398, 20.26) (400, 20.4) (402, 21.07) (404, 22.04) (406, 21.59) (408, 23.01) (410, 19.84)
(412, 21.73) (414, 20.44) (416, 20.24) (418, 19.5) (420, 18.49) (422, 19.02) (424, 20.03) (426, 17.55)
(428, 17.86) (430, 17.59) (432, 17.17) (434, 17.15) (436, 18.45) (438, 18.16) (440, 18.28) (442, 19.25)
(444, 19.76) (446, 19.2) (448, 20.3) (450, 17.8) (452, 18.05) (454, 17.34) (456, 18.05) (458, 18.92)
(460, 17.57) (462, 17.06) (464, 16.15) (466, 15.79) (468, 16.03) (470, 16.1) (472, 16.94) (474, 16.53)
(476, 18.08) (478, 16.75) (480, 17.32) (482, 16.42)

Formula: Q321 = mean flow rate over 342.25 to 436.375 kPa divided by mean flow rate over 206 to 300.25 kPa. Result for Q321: 1.11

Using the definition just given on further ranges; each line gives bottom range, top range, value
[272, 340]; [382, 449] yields 1.12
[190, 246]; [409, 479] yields 1.10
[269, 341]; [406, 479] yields 1.04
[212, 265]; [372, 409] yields 1.18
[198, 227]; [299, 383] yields 1.14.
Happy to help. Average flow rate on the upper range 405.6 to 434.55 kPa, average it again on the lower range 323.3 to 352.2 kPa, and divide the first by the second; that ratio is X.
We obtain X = 1.09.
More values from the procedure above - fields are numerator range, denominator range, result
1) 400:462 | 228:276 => 1.08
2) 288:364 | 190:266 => 1.04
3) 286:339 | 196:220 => 1.10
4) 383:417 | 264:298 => 1.19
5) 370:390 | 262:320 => 1.05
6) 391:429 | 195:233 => 1.27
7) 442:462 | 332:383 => 1.04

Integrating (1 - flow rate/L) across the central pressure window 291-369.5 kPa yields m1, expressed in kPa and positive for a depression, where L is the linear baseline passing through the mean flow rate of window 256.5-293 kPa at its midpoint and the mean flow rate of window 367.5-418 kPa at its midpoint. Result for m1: 4.2 kPa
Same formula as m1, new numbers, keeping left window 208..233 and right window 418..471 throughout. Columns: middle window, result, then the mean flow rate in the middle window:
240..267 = -3.0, 17.8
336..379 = -2.0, 17.9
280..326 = -2.7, 17.5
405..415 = -2.1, 21.3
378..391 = -1.1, 18.8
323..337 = -0.4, 17.2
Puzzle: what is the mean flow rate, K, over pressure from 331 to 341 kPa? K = 18.3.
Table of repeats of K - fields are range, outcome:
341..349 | 17.8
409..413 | 20.8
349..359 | 17.3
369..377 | 18.3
